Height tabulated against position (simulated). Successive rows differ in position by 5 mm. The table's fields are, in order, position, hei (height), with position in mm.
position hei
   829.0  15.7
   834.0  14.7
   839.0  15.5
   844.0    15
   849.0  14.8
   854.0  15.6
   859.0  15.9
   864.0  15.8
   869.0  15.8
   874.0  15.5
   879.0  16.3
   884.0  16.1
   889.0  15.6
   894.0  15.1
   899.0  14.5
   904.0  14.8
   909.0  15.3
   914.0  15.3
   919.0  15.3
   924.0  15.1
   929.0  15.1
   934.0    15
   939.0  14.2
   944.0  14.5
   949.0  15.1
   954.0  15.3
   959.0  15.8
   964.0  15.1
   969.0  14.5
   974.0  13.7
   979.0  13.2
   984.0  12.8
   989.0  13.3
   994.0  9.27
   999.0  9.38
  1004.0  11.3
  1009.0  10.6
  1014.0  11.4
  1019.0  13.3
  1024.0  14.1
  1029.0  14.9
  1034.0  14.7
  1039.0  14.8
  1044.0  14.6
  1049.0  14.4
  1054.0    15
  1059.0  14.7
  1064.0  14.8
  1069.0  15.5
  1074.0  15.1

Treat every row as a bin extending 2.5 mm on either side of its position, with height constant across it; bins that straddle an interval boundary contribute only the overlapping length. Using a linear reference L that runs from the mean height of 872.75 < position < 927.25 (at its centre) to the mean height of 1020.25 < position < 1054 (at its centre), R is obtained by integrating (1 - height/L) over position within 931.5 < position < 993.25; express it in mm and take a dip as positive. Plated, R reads 3.2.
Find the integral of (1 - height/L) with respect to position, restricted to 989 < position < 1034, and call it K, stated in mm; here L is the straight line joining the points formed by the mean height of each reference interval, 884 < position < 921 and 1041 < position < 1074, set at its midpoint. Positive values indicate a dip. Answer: 8.8 mm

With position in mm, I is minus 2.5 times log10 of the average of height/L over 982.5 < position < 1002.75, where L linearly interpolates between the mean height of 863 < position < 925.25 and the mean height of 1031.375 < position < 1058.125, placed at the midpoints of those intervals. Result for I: 0.32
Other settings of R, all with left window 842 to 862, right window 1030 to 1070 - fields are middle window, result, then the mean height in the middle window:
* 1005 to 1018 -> 3.14 mm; 11.3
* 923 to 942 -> 0.38 mm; 14.8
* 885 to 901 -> 0.05 mm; 15.2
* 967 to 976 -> 0.55 mm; 14.1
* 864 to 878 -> -0.42 mm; 15.7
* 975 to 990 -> 1.84 mm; 13.1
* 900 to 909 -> 0.18 mm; 14.9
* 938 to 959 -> 0.19 mm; 14.9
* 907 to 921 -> -0.12 mm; 15.3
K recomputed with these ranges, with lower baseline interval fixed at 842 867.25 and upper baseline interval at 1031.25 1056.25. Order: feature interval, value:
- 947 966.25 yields -0.38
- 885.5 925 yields 0.23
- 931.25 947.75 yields 0.54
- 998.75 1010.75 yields 3.43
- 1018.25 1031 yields 0.51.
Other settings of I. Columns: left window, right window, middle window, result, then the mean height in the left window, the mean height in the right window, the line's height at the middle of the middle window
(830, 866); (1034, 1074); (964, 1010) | 0.22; 15.3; 14.8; 15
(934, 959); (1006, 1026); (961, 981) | -0.02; 14.9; 12.3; 14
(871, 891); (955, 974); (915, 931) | 0.02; 15.9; 15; 15.4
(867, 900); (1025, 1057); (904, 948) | 0.03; 15.6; 14.7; 15.4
